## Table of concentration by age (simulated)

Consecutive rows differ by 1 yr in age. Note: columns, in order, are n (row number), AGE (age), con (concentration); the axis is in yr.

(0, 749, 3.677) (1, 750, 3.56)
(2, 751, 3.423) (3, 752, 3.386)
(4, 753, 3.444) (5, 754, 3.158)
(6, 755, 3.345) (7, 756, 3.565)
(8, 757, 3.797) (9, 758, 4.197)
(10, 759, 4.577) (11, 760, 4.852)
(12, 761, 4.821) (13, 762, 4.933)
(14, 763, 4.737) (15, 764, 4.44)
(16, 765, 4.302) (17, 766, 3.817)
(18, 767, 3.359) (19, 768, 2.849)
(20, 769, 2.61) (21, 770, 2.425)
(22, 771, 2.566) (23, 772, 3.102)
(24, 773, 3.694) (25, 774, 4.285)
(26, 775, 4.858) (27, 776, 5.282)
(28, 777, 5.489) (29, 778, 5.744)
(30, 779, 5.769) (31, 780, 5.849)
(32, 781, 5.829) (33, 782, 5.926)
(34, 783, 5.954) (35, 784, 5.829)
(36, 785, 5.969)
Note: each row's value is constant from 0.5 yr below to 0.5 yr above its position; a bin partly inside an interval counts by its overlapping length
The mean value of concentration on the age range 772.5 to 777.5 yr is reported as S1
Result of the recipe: 4.72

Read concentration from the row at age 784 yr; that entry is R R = 5.829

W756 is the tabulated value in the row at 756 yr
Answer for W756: 3.565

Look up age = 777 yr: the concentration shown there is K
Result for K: 5.489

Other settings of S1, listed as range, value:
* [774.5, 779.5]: 5.43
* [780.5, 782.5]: 5.88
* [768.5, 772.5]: 2.68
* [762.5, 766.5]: 4.32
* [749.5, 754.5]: 3.39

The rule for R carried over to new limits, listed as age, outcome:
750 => 3.56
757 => 3.797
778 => 5.744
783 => 5.954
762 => 4.933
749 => 3.677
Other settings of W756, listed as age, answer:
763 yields 4.737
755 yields 3.345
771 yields 2.566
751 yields 3.423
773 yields 3.694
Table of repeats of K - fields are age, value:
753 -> 3.444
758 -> 4.197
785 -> 5.969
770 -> 2.425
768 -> 2.849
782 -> 5.926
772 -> 3.102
